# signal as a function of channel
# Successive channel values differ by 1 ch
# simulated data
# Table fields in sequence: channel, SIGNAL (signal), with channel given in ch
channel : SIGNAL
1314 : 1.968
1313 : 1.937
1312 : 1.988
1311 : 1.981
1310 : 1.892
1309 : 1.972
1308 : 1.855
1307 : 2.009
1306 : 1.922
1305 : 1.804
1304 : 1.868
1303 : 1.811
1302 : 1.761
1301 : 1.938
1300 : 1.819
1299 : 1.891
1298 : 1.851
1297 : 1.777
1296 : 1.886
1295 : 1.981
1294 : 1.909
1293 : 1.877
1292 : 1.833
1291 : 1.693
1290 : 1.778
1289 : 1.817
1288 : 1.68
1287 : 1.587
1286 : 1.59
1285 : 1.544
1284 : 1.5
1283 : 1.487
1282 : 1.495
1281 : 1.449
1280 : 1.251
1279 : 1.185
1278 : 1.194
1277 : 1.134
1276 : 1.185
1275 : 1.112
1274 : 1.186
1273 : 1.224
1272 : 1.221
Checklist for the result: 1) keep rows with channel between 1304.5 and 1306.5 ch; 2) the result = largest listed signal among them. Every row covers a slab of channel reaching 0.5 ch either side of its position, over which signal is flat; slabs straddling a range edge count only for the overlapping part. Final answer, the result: 1.922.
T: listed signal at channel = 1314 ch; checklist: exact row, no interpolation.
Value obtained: 1.968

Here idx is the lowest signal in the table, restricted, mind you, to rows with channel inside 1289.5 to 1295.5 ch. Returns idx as 1.693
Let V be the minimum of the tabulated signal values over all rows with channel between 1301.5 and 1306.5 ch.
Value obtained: 1.761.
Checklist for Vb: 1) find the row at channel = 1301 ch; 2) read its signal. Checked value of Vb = 1.938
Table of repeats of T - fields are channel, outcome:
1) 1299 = 1.891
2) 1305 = 1.804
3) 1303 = 1.811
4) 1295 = 1.981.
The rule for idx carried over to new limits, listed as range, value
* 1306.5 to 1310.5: 1.855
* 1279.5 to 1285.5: 1.251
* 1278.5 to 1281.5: 1.185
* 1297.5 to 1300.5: 1.819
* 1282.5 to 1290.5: 1.487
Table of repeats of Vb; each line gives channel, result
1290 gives 1.778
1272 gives 1.221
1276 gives 1.185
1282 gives 1.495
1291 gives 1.693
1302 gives 1.761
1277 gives 1.134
